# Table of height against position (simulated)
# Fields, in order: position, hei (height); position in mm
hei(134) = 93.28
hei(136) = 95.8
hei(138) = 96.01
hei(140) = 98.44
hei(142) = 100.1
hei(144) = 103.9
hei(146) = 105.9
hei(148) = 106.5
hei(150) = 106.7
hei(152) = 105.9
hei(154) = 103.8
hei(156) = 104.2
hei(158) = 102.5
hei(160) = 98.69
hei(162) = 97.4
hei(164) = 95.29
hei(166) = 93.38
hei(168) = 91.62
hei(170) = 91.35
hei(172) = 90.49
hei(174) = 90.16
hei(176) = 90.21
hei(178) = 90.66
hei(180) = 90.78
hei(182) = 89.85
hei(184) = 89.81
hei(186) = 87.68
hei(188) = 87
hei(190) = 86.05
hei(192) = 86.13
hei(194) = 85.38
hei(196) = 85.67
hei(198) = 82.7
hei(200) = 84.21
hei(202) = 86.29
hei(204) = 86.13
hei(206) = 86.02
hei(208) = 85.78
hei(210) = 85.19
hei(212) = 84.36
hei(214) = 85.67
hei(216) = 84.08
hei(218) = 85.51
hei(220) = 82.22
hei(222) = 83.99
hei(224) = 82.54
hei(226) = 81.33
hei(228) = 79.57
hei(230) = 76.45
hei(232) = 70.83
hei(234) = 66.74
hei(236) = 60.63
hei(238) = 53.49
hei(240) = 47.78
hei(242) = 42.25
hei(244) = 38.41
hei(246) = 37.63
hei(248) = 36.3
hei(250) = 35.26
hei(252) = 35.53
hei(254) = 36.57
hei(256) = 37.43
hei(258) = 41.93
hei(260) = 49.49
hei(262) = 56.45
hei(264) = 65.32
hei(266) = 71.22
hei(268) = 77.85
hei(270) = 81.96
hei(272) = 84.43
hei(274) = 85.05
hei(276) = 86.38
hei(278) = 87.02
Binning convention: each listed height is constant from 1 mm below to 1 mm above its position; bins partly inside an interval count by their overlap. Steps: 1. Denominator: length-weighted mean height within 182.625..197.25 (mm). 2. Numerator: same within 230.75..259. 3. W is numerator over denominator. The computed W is 0.5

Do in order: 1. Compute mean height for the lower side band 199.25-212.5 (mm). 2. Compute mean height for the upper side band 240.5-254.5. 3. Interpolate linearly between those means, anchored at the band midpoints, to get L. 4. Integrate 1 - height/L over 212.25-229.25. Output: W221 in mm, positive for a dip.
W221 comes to -3.7 mm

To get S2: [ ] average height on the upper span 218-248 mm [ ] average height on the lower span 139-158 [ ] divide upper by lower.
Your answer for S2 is 0.62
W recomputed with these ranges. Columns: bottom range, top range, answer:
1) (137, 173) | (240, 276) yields 0.55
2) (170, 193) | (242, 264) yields 0.47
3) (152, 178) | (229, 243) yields 0.62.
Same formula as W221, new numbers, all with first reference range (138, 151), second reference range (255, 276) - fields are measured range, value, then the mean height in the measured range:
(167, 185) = 0.5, 90.5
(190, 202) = 0.3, 85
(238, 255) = 7.7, 39.6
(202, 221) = -0.6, 85.1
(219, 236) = 0.2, 76.9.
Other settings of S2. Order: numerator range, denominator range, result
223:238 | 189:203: 0.85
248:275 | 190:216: 0.67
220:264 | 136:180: 0.57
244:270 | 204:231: 0.59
